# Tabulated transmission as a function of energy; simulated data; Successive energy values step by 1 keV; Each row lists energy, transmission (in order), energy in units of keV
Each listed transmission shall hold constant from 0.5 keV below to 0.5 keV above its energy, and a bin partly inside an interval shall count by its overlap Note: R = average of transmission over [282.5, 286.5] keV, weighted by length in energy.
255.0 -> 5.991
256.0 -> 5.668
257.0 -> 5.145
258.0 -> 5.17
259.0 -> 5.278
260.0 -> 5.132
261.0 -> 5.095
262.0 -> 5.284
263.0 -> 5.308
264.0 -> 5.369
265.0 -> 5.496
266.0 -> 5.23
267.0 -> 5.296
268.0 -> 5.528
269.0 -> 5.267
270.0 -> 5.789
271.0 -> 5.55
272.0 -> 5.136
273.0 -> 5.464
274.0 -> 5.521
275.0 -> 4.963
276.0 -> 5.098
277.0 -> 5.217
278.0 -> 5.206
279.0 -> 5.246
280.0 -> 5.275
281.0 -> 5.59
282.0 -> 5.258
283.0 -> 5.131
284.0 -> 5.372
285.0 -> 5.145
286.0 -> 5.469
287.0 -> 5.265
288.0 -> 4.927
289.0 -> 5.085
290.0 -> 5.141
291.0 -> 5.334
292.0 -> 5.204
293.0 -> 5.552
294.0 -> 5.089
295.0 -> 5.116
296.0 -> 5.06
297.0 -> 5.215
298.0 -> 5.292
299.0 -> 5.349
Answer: 5.28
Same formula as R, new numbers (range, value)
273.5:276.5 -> 5.19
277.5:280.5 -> 5.24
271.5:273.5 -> 5.3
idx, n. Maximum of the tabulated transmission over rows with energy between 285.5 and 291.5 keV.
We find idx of 5.469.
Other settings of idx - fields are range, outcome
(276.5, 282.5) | 5.59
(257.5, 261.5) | 5.278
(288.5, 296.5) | 5.552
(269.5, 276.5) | 5.789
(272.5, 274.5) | 5.521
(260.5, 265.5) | 5.496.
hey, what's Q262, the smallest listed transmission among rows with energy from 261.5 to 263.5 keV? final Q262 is 5.284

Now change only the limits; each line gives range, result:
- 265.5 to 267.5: 5.23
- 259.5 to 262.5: 5.095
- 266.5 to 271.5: 5.267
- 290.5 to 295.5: 5.089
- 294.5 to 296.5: 5.06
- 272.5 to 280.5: 4.963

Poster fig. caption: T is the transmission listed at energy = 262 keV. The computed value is 5.284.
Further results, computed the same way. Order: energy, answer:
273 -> 5.464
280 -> 5.275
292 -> 5.204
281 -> 5.59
